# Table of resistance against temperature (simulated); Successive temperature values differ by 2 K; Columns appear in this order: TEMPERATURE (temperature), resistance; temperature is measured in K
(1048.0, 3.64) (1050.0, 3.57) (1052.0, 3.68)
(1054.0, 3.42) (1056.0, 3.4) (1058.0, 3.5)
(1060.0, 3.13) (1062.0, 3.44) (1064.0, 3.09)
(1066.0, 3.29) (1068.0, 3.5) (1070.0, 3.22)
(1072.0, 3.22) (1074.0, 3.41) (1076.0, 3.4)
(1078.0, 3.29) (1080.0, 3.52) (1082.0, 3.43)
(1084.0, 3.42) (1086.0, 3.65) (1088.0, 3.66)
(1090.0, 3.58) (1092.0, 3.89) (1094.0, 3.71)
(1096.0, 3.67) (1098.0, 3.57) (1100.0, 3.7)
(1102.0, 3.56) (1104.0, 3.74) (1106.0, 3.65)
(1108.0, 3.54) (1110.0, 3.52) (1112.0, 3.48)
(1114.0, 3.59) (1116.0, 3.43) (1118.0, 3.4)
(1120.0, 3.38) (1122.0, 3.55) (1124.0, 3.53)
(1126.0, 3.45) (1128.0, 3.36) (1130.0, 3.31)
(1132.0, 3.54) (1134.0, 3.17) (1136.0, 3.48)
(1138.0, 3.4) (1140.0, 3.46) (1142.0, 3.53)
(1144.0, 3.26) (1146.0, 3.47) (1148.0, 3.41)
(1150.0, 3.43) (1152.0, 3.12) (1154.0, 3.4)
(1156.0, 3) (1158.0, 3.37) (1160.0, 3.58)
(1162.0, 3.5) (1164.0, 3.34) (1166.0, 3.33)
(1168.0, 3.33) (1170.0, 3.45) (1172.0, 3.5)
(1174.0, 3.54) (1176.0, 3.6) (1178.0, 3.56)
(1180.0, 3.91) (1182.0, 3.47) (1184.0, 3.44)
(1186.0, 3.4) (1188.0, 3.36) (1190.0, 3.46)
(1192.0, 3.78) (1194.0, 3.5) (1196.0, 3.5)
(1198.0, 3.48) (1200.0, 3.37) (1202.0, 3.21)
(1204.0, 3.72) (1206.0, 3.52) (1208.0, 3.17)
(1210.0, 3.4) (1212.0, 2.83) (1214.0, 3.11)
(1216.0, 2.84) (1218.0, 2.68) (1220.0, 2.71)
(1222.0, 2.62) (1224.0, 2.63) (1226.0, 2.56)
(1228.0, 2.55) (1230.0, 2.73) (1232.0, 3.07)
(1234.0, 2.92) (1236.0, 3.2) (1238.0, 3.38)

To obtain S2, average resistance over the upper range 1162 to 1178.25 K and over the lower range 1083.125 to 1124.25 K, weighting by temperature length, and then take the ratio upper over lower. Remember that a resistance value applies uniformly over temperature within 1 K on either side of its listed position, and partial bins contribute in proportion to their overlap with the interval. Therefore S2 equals 0.96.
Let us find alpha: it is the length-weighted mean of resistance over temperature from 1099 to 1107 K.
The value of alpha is 3.66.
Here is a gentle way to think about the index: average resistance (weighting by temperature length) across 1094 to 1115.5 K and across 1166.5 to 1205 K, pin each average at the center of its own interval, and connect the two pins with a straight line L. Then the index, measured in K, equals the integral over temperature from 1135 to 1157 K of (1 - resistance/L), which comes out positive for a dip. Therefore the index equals 1.19 K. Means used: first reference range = 3.6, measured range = 3.36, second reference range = 3.5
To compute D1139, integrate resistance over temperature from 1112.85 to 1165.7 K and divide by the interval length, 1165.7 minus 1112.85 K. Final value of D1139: 3.4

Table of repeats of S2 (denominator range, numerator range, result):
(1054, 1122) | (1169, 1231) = 0.93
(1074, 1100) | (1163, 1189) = 0.98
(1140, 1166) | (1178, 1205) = 1.04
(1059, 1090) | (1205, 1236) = 0.86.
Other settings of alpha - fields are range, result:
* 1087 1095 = 3.71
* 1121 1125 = 3.54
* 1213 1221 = 2.83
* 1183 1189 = 3.4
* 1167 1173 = 3.43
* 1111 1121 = 3.46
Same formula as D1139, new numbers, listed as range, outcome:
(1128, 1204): 3.43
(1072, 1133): 3.53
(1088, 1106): 3.68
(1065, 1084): 3.37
